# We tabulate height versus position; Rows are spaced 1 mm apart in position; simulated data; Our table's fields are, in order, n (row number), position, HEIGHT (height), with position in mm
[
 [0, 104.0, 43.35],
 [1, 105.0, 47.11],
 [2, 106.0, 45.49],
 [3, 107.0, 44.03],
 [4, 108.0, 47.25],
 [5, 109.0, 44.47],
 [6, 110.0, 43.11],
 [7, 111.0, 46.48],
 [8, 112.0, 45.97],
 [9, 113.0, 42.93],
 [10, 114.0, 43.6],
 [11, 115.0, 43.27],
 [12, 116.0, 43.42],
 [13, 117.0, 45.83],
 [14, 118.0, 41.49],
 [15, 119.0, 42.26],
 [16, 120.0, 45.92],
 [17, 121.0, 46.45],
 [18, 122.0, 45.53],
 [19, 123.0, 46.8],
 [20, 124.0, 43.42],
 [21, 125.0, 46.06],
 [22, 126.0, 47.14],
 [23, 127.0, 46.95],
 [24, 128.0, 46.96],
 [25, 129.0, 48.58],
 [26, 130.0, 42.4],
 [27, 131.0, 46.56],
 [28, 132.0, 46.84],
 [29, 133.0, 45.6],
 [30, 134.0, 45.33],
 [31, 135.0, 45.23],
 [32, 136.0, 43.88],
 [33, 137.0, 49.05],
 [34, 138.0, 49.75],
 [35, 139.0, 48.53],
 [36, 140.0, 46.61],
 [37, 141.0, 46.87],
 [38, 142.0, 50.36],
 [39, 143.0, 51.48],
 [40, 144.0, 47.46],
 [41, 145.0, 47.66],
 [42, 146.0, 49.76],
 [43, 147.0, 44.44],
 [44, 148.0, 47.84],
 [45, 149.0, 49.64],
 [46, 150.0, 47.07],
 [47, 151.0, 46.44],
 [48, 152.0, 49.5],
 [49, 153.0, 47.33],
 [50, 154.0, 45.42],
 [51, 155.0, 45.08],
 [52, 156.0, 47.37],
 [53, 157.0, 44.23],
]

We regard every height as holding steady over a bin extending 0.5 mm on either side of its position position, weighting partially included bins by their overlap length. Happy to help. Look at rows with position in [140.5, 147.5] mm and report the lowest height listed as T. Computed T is 44.44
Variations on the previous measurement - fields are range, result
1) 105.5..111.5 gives 43.11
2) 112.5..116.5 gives 42.93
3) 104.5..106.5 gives 45.49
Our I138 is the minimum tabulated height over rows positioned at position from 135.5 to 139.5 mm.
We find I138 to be 43.88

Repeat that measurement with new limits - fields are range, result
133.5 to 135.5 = 45.23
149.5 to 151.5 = 46.44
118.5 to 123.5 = 42.26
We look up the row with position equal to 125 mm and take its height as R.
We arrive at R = 46.06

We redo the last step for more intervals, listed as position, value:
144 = 47.46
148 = 47.84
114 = 43.6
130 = 42.4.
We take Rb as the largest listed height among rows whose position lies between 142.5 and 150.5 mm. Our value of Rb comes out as 51.48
